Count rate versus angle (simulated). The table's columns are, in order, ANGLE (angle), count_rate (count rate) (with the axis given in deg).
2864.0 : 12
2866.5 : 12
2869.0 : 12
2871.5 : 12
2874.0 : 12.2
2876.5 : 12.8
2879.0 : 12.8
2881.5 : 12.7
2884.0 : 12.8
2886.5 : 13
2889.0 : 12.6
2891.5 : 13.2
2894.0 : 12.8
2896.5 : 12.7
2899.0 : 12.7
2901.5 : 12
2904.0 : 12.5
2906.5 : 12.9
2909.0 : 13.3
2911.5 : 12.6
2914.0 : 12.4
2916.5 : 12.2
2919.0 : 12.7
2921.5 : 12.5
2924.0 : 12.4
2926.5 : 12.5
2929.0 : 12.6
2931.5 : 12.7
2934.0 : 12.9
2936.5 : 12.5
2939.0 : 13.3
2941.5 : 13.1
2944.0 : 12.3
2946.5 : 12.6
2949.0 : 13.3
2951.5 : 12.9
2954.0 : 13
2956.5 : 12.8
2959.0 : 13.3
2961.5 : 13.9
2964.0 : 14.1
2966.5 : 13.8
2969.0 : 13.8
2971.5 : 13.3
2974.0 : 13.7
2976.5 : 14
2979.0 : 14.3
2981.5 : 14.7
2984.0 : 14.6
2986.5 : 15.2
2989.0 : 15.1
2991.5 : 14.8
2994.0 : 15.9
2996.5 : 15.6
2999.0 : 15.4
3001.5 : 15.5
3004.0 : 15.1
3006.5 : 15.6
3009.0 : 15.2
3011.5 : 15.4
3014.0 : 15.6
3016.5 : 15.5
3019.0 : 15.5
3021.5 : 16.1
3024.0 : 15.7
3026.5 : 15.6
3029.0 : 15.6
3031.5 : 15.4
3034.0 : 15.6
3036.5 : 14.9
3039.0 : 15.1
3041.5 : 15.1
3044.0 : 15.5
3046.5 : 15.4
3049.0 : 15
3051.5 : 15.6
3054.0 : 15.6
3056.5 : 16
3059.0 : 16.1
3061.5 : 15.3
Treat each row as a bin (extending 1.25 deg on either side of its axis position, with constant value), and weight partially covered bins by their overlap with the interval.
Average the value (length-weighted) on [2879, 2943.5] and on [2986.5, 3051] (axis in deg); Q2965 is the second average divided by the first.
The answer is 1.21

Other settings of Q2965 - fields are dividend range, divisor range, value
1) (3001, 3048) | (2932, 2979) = 1.16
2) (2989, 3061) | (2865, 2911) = 1.23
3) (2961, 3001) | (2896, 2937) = 1.15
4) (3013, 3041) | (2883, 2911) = 1.21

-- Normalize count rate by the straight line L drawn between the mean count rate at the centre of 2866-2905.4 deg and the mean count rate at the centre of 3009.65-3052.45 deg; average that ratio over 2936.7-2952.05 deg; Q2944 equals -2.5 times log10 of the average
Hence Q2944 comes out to 0.07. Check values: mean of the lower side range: 12.6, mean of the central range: 12.9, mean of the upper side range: 15.4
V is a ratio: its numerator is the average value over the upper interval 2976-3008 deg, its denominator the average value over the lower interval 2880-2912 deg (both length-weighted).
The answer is 1.2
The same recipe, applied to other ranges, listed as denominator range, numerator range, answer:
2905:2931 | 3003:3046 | 1.22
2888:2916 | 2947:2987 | 1.08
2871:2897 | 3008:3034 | 1.22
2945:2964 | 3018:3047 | 1.17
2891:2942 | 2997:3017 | 1.22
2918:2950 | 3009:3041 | 1.22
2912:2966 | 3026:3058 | 1.20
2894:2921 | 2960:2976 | 1.09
